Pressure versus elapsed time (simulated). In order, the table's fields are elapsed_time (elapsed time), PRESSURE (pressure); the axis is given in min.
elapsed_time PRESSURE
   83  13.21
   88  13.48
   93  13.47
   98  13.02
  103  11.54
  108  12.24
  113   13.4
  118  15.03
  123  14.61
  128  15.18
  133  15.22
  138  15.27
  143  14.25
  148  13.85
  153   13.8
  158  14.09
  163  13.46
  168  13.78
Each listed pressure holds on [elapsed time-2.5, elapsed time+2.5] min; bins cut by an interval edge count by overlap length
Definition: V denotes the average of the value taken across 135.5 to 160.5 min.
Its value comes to 14.3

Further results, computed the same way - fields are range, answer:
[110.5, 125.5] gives 14.3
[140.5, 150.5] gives 14.1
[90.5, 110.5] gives 12.6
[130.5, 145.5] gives 14.9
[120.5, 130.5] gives 14.9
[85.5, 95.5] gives 13.5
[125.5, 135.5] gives 15.2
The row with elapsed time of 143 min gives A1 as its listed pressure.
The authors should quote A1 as 14.25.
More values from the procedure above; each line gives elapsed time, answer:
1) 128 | 15.18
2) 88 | 13.48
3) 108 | 12.24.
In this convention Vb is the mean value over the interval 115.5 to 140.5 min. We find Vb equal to 15.1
